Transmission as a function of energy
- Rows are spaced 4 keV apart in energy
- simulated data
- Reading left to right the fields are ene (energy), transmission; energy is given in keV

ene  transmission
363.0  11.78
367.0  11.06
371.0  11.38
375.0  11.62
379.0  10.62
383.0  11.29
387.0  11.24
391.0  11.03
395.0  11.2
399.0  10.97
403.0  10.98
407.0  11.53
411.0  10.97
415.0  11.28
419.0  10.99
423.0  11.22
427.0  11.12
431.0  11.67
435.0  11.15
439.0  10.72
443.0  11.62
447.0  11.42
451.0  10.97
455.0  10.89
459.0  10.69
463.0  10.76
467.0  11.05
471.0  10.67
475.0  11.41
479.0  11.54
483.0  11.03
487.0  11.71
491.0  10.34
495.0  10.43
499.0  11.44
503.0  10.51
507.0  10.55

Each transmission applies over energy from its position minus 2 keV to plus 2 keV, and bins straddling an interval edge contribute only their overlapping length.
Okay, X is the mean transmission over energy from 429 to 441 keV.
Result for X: 11.2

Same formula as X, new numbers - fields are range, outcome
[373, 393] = 11.2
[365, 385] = 11.2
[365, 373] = 11.2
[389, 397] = 11.1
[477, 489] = 11.4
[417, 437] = 11.2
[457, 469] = 10.8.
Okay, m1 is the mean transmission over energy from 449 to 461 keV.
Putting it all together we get 10.8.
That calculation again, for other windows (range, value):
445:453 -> 11.2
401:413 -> 11.2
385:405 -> 11.1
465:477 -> 11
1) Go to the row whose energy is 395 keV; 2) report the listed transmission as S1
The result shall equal 11.2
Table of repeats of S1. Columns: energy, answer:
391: 11.03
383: 11.29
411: 10.97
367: 11.06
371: 11.38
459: 10.69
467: 11.05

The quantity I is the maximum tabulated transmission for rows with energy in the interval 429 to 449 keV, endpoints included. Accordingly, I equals 11.67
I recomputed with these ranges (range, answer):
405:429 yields 11.53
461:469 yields 11.05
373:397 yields 11.62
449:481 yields 11.54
